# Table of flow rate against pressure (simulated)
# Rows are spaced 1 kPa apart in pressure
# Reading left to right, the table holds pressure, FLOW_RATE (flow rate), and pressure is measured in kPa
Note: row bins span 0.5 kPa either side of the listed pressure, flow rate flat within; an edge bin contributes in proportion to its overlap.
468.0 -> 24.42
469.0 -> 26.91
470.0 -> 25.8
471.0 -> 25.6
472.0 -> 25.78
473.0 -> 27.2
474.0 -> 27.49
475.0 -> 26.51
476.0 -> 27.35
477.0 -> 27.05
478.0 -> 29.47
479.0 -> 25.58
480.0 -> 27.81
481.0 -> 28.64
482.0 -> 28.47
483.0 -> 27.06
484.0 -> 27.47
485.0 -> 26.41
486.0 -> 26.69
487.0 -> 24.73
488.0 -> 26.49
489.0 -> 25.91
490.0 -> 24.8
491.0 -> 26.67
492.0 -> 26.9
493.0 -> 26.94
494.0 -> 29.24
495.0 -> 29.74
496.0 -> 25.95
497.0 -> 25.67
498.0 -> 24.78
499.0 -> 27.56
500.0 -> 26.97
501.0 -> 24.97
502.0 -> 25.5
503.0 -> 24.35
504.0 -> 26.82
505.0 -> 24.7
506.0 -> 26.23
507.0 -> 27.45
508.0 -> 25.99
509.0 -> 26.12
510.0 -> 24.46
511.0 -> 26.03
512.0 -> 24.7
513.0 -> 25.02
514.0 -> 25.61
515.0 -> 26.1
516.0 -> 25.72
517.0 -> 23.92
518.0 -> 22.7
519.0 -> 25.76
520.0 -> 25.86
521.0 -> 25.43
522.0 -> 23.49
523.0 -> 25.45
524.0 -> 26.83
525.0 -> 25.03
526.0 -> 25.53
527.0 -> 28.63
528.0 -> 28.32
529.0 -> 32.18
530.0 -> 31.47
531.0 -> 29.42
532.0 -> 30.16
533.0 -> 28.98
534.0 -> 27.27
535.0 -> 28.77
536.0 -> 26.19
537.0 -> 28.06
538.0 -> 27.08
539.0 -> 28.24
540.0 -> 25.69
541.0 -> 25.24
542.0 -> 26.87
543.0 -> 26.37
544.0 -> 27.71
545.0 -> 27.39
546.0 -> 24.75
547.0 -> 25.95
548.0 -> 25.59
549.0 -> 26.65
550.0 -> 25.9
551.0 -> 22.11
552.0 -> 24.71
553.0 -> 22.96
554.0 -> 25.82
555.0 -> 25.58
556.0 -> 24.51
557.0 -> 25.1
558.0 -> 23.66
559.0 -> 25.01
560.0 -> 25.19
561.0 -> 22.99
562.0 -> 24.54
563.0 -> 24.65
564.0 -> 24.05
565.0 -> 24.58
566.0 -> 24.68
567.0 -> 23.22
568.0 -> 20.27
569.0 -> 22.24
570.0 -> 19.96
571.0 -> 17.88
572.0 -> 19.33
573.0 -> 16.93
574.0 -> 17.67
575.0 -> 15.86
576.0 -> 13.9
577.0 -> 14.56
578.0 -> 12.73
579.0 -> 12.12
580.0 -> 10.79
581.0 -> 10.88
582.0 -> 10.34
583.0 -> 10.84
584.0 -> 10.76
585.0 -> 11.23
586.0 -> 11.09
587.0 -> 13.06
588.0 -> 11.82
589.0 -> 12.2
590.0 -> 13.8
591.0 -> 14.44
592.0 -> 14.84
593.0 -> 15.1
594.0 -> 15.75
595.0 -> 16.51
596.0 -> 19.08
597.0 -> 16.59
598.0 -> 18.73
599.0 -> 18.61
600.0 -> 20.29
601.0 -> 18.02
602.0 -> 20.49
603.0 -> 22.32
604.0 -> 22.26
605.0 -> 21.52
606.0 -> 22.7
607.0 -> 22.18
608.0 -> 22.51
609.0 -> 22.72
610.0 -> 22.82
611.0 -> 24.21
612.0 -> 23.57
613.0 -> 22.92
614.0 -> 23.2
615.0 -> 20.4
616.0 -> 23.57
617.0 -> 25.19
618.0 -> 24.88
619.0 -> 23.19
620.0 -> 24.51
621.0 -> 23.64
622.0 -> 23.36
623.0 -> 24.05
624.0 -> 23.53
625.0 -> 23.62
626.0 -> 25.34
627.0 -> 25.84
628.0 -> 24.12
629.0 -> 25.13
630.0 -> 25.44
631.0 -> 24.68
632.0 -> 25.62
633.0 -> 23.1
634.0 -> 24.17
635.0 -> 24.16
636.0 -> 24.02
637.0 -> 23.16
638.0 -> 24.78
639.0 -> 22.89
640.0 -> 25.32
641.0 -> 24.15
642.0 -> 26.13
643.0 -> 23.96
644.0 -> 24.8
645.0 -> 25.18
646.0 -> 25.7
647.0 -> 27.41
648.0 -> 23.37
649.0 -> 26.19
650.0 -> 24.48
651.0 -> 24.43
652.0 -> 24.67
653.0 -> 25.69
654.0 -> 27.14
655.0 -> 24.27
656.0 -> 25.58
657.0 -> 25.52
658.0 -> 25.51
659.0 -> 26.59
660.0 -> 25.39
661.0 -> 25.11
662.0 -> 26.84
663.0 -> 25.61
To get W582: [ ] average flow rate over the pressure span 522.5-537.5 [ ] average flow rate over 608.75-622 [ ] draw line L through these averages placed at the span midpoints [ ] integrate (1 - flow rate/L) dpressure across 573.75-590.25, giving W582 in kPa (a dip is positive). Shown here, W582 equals 8.4 kPa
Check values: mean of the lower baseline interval 28.2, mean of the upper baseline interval 23.5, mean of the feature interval 12.5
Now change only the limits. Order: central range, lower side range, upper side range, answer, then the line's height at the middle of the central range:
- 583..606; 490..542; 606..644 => 7.8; 24.7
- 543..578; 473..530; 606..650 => 3.7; 25.4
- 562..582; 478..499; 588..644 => 4.6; 23.6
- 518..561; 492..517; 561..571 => -3.7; 24.2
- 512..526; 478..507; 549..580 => -0.3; 24.7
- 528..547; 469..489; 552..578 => -3.6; 23.4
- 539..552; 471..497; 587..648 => -0.6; 24.7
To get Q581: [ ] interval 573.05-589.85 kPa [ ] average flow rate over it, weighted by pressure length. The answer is 12.6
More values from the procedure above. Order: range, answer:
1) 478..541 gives 26.6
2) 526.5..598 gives 21.4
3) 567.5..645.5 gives 20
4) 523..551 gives 27.3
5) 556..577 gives 21.5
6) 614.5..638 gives 24.1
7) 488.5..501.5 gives 26.6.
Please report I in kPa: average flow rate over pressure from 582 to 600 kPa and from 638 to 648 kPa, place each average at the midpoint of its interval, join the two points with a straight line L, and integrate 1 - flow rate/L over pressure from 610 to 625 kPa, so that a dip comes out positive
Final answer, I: -2.88 kPa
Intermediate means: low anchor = 14.4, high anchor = 25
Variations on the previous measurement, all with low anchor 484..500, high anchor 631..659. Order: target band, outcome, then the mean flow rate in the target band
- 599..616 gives 2.3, 22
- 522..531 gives -0.5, 27.8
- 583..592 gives 4.6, 12.4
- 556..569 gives 0.9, 23.9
